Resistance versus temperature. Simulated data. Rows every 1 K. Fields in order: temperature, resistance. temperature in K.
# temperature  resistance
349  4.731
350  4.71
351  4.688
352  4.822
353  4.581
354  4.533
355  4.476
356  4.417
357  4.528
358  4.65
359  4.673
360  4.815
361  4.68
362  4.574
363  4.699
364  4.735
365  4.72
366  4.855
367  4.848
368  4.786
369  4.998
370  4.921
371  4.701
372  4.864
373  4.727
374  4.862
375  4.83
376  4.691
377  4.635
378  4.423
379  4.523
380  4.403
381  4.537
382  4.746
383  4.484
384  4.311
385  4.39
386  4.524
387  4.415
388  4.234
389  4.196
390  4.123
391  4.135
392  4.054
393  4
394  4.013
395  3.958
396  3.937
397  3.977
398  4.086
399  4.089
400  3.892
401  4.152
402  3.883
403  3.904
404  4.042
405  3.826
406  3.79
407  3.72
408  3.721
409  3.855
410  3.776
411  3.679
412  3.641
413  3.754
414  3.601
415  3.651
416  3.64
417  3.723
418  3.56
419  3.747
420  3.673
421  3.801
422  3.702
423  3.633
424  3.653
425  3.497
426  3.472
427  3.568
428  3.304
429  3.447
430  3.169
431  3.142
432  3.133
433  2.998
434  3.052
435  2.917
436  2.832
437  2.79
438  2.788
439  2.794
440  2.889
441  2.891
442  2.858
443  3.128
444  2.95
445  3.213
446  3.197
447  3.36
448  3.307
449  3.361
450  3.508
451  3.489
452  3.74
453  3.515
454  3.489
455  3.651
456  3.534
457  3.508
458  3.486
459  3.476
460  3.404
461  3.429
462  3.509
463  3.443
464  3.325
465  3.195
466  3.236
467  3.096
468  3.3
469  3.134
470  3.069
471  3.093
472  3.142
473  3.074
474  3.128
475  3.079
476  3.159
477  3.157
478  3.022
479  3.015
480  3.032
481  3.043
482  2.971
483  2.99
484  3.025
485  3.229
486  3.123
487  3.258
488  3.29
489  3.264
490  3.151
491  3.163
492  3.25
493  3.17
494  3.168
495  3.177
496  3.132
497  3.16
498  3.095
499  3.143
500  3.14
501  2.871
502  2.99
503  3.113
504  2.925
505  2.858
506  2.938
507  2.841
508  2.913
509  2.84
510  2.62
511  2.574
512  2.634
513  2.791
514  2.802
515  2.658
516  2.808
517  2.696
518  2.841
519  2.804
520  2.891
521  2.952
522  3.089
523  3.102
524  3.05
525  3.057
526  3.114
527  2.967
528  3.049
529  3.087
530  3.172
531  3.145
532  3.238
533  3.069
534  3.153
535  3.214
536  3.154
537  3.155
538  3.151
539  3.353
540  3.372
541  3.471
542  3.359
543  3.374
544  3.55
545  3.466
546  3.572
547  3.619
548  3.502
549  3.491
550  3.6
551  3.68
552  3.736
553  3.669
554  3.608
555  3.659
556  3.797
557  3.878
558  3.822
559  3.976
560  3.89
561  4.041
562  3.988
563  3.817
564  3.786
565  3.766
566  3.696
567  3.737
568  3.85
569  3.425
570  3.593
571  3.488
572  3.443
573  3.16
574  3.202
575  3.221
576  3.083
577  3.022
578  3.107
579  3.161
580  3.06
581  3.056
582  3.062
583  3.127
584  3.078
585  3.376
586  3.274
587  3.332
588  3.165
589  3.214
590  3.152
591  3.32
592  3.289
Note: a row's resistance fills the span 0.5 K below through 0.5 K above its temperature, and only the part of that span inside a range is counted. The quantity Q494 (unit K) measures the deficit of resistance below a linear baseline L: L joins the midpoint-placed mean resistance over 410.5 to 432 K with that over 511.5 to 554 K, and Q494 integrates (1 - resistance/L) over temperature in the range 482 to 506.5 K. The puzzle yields 1.6 K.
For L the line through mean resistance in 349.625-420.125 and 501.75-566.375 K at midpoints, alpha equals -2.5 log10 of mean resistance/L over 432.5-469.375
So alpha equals 0.18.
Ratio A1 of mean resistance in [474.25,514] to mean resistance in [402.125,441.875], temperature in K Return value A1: 0.88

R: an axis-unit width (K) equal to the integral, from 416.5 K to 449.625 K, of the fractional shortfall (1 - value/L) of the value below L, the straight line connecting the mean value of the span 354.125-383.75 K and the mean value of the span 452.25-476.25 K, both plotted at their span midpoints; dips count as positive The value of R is 4.45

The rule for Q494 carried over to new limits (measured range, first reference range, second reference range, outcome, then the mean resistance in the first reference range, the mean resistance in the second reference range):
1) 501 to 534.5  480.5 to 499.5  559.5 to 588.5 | 3.2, 3.15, 3.41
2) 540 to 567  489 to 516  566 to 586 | -4.1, 2.97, 3.29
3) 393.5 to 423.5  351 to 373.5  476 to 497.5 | 2.3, 4.71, 3.13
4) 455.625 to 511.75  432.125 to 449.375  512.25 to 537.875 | -2.2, 3.02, 3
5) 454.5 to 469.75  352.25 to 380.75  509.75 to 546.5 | 1.5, 4.68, 3.07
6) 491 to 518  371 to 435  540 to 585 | 5.4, 3.95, 3.51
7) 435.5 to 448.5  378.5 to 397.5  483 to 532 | 2.4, 4.26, 3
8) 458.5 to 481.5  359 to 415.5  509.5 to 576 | 3.5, 4.3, 3.33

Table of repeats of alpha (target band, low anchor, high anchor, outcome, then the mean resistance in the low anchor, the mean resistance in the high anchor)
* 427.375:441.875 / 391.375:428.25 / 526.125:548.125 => 0.22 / 3.79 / 3.27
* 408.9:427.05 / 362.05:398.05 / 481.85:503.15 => 0.10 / 4.49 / 3.13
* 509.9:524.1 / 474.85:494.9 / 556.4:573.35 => 0.19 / 3.13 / 3.73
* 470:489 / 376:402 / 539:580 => 0.24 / 4.25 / 3.56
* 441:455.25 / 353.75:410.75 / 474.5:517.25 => 0.08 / 4.37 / 3.01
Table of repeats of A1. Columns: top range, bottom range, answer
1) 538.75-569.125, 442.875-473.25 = 1.10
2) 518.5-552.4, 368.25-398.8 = 0.74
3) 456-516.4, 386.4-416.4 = 0.79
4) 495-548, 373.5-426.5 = 0.76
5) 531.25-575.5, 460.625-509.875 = 1.14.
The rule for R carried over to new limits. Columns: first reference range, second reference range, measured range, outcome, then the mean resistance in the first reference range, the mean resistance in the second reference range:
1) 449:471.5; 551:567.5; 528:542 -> 1.86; 3.39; 3.8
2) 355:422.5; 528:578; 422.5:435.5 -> 2.42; 4.25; 3.49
